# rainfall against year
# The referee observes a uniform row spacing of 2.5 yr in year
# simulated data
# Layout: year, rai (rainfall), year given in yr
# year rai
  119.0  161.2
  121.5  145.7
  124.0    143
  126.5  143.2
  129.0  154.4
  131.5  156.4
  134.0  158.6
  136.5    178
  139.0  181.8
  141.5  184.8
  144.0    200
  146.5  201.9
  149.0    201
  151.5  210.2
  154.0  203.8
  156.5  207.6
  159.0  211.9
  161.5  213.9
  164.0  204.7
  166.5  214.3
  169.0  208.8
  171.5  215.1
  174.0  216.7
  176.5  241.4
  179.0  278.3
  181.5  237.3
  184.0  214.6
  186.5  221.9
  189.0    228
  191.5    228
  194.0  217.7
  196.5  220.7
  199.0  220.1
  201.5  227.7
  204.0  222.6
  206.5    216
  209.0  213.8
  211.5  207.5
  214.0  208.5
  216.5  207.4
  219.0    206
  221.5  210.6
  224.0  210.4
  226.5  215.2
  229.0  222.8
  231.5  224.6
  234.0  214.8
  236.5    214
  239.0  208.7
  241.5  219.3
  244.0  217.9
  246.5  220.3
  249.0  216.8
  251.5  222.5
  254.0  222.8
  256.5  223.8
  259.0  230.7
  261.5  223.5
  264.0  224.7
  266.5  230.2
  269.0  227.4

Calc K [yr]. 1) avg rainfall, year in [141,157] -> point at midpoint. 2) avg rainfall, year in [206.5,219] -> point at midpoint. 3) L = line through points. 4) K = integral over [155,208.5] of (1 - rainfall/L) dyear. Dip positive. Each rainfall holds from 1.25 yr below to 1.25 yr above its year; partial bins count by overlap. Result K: -4.2 yr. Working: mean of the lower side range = 202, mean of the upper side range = 210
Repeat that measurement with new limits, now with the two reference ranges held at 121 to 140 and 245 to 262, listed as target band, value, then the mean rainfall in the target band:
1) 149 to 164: -3.22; 208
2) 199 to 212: -1.38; 218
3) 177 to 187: -2.95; 239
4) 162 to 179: -4.00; 221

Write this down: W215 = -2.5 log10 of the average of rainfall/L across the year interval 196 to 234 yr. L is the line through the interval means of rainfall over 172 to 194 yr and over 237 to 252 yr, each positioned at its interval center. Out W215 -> 0.04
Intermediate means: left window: 232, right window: 217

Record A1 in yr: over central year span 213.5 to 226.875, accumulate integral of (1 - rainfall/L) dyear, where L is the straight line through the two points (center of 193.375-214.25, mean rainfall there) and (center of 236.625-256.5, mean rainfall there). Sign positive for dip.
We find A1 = 0.5 yr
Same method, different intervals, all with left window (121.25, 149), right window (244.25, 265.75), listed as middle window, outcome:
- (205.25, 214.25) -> -0.4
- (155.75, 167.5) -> -1.8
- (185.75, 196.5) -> -1.6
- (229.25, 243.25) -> -0.1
